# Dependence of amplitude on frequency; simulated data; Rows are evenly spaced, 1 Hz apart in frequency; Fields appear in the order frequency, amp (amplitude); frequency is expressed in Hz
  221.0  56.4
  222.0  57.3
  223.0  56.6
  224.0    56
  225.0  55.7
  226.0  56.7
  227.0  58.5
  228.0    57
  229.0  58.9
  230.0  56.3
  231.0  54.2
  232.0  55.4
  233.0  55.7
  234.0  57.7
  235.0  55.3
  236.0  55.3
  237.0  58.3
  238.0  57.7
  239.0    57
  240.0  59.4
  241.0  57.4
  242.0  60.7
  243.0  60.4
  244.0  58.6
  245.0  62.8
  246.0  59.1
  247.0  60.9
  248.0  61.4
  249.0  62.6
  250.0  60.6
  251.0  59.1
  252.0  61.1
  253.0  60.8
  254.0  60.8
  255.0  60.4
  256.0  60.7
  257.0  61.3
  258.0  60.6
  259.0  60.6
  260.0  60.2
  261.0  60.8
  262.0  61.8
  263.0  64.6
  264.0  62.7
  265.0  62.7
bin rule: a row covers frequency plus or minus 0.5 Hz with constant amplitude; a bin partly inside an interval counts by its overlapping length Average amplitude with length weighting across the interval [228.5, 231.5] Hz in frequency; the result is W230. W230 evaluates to 56.5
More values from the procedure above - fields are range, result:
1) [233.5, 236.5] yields 56.1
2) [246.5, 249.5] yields 61.6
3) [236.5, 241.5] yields 58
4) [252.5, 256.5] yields 60.7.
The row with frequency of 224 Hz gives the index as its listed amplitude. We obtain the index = 56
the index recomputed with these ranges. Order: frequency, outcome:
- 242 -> 60.7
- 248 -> 61.4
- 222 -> 57.3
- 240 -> 59.4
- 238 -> 57.7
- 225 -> 55.7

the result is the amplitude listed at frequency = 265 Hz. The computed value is 62.7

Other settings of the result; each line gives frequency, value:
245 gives 62.8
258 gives 60.6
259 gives 60.6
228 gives 57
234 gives 57.7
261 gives 60.8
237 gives 58.3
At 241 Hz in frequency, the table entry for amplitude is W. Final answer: 57.4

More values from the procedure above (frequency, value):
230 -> 56.3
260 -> 60.2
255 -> 60.4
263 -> 64.6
